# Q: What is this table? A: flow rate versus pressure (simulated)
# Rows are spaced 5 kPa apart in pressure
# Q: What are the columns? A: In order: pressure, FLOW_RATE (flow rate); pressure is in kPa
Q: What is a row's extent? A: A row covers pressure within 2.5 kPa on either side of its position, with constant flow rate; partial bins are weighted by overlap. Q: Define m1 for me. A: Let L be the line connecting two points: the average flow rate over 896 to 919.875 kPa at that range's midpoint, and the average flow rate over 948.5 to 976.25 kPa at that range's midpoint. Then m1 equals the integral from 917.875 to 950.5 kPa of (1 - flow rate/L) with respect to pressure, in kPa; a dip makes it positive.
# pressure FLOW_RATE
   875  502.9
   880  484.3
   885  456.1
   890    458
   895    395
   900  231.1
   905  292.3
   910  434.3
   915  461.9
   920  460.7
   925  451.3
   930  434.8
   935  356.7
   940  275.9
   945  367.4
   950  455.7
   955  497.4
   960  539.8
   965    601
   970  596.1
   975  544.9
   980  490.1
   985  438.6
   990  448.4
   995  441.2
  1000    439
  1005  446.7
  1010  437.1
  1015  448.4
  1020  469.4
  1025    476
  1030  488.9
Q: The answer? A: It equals 3.7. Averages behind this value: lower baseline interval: 368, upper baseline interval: 542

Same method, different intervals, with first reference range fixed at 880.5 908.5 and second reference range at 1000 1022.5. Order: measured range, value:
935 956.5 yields 1.04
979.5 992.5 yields -0.63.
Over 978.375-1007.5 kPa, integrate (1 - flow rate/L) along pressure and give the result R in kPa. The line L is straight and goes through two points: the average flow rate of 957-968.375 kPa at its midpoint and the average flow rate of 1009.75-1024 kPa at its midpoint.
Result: 3.3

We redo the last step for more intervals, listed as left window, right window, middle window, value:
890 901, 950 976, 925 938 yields 1.6 kPa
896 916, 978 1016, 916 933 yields -3.6 kPa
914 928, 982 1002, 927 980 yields -2.1 kPa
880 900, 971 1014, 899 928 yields 2.1 kPa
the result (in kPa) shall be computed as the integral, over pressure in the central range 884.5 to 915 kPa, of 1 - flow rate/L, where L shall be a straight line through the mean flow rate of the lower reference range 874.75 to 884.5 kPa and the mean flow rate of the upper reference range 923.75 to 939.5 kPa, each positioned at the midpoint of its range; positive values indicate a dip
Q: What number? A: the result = 4.7 kPa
